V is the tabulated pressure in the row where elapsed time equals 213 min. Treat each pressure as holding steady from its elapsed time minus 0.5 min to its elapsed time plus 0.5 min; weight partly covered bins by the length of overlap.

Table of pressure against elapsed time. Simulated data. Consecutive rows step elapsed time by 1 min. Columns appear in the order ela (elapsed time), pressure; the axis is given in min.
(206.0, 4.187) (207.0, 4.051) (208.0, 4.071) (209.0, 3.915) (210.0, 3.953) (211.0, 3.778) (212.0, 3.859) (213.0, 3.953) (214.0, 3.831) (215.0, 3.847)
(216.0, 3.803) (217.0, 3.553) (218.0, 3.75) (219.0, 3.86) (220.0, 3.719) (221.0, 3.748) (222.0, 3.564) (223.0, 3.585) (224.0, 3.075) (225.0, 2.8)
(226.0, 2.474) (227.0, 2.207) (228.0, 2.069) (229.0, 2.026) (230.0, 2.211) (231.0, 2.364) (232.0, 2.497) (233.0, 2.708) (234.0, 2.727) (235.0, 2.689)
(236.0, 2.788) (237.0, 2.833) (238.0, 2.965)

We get 3.953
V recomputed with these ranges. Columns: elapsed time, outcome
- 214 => 3.831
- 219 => 3.86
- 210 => 3.953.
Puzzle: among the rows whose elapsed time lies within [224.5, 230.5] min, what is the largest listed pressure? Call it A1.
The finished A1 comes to 2.8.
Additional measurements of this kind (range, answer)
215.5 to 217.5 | 3.803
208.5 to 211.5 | 3.953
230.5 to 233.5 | 2.708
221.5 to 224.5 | 3.585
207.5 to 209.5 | 4.071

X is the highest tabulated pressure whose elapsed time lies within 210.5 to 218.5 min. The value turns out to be 3.953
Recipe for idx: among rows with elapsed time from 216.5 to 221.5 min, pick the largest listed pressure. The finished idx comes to 3.86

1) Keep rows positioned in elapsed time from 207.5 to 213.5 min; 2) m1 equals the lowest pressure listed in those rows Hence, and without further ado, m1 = 3.778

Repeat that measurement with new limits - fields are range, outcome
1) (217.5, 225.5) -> 2.8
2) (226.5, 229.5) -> 2.026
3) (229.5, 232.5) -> 2.211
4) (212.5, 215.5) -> 3.831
